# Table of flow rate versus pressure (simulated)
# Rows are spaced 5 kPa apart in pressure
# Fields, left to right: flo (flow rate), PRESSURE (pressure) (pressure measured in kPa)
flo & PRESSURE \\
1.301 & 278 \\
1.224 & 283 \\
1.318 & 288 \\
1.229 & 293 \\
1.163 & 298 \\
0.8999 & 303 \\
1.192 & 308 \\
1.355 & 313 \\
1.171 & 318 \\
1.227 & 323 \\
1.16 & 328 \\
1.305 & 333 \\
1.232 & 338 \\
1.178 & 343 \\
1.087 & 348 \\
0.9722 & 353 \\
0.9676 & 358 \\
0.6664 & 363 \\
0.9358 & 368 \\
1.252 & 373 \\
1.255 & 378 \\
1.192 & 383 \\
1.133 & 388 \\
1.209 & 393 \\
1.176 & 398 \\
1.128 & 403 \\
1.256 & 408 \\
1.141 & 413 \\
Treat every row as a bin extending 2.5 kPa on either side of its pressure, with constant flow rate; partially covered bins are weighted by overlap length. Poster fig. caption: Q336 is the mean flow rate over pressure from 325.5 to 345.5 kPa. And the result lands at 1.22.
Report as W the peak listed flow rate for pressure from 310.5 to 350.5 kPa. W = 1.355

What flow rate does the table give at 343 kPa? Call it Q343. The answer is 1.178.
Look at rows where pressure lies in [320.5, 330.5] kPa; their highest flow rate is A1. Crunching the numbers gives 1.227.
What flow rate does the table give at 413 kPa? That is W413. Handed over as 1.141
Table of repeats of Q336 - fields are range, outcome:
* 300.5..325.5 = 1.17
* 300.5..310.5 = 1.05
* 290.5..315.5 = 1.17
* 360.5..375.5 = 0.951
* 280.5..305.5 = 1.17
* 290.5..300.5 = 1.2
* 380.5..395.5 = 1.18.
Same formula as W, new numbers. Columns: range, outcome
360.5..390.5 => 1.255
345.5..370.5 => 1.087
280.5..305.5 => 1.318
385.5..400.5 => 1.209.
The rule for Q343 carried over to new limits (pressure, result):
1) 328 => 1.16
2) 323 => 1.227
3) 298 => 1.163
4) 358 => 0.9676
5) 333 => 1.305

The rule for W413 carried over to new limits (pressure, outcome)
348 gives 1.087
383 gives 1.192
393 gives 1.209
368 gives 0.9358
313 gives 1.355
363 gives 0.6664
